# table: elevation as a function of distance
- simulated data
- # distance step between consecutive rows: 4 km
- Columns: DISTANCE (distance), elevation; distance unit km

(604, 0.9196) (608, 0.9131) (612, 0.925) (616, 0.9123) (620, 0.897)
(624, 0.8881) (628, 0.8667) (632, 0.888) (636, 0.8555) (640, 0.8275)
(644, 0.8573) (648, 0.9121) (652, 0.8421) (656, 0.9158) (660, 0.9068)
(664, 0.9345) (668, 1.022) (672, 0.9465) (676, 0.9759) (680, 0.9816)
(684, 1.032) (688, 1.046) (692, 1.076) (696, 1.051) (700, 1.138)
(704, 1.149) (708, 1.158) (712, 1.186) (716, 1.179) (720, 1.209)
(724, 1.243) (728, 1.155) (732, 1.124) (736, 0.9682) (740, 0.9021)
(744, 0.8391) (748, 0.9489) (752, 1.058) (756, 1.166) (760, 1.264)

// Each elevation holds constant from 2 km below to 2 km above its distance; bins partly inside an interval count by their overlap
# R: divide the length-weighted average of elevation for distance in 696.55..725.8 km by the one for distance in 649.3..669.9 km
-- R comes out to 1.3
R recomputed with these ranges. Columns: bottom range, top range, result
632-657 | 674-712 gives 1.24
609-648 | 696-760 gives 1.25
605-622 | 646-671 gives 1.01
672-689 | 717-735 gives 1.17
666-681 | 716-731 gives 1.22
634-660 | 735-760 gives 1.15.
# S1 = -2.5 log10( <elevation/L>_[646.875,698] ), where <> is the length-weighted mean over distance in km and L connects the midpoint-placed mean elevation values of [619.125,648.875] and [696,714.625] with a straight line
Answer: 0.05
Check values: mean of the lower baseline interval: 0.872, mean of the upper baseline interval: 1.15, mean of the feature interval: 0.974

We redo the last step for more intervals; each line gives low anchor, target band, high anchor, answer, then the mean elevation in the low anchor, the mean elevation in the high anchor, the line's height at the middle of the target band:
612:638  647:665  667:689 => 0.06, 0.888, 0.998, 0.952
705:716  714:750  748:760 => 0.08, 1.17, 1.11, 1.14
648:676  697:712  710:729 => -0.02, 0.93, 1.2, 1.13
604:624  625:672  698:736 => 0.11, 0.91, 1.16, 0.994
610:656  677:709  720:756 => -0.10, 0.881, 1.05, 0.976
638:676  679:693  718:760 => -0.07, 0.911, 1.07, 0.967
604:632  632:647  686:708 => 0.12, 0.901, 1.1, 0.955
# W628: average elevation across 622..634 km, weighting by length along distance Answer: 0.881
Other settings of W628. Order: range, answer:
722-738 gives 1.12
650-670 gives 0.924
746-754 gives 1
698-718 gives 1.16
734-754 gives 0.943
